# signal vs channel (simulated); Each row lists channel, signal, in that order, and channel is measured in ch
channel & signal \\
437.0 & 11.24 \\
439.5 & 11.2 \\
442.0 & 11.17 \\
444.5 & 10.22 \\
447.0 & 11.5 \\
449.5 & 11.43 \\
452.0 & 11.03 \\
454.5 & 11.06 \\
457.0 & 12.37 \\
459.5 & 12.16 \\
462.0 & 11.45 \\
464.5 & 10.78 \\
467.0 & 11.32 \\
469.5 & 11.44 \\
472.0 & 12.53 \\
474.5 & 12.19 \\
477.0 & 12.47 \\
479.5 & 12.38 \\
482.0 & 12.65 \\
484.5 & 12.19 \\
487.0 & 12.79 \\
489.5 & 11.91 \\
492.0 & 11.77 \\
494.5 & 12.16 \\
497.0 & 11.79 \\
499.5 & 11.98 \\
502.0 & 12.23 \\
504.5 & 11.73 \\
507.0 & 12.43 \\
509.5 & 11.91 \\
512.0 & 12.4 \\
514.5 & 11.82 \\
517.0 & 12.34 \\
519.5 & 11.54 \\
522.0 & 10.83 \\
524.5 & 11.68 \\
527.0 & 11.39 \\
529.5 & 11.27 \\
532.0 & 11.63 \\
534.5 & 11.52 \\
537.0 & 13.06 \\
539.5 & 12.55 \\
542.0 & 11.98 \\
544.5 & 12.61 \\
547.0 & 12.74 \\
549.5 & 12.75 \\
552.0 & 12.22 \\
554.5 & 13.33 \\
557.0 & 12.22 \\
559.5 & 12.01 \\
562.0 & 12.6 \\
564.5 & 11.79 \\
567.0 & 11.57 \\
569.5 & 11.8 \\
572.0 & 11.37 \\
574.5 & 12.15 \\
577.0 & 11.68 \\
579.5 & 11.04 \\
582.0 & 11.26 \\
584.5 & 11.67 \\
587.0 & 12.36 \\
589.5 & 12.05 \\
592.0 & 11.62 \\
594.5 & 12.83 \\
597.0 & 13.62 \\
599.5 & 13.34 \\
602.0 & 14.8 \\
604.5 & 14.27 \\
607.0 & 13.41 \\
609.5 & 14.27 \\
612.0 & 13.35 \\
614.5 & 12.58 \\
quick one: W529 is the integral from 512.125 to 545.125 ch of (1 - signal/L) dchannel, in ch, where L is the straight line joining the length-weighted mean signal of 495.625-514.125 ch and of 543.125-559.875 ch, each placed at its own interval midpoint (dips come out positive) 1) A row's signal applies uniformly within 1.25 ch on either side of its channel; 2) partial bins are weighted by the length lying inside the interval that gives 1.22 ch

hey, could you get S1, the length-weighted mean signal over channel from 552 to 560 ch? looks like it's 12.5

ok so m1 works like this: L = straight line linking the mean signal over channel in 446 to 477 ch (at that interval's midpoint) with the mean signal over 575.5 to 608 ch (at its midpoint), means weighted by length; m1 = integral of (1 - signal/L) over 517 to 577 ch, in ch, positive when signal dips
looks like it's 1.2 ch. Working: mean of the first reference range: 11.6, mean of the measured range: 12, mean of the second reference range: 12.6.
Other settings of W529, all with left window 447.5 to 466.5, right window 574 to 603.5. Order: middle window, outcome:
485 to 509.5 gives -0.7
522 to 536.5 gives 0.5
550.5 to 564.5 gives -0.3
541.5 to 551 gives -0.4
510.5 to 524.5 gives 0.1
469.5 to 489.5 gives -1.3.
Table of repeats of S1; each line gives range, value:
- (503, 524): 11.9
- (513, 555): 12.1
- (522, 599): 12.1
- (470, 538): 12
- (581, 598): 12.2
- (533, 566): 12.4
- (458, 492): 12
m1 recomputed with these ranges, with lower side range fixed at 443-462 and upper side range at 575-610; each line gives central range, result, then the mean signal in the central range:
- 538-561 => -0.4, 12.5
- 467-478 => -0.5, 12.1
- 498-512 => -0.2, 12.1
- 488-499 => -0.1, 11.9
